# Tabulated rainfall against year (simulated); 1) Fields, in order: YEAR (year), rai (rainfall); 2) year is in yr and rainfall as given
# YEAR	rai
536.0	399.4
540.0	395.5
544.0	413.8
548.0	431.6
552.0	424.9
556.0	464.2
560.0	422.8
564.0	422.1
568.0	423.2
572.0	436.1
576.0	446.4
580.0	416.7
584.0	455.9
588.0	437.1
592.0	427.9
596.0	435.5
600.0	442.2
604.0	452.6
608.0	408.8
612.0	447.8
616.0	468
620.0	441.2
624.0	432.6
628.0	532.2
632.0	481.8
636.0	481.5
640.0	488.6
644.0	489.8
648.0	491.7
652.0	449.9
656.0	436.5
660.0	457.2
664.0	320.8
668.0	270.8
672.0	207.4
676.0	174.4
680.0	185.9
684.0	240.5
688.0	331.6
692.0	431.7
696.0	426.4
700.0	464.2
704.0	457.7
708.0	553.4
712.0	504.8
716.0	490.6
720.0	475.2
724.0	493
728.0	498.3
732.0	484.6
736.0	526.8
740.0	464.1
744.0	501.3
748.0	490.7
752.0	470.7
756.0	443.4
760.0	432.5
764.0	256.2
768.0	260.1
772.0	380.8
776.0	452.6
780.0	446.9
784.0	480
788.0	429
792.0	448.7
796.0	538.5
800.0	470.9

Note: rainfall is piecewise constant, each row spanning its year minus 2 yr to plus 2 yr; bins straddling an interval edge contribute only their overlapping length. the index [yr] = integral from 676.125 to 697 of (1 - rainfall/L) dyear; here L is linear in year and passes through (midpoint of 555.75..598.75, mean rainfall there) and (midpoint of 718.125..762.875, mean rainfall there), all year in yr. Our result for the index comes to 7.1 yr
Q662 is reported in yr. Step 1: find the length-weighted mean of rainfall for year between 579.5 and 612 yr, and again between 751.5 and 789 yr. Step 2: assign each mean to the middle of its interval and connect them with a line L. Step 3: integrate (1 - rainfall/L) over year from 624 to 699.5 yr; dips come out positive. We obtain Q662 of 6.7 yr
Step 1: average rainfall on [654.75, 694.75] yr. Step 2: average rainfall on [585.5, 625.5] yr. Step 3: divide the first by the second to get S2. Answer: 0.69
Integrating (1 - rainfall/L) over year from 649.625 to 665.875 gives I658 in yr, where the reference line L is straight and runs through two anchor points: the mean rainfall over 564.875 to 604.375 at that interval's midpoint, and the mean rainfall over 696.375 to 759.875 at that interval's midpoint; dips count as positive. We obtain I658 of 1.5 yr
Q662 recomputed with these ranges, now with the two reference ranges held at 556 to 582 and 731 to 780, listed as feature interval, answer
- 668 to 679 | 5.76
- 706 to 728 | -3.73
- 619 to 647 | -3.23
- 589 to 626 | -0.78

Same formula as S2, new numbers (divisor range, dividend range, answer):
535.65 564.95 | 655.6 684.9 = 0.66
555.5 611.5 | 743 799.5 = 0.99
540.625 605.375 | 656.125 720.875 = 0.86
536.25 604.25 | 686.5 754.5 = 1.10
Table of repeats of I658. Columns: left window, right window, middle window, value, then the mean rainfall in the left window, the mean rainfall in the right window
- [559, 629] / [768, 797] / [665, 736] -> 6.87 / 441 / 438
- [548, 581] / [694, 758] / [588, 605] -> 0.16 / 432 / 484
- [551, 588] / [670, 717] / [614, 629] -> -2.09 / 435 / 370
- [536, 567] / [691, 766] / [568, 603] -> -0.42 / 423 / 467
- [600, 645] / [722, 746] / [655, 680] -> 9.44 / 464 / 495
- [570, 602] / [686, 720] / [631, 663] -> -1.34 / 437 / 459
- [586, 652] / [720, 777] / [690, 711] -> -0.98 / 460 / 441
